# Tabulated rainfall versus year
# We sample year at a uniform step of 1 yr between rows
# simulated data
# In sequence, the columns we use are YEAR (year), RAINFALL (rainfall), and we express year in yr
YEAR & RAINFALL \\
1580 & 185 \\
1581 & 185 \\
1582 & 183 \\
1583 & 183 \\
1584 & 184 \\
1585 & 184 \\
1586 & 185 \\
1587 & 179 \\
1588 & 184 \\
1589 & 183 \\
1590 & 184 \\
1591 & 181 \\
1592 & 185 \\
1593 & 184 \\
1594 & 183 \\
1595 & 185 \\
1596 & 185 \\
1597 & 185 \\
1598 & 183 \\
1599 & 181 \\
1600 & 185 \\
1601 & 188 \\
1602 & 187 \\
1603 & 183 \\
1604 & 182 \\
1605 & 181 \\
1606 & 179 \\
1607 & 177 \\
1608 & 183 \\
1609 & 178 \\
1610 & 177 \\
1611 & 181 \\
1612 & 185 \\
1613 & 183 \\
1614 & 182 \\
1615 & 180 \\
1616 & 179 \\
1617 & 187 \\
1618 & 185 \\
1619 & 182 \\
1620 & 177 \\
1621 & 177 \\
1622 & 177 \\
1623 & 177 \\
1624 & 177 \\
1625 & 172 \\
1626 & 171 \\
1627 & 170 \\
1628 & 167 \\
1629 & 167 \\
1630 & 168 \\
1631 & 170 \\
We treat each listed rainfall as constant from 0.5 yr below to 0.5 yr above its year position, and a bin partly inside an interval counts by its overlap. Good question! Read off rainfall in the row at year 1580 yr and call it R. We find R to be 185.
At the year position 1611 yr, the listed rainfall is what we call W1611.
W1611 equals 181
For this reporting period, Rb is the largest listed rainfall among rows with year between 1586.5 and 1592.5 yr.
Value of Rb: 185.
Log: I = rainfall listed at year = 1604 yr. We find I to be 182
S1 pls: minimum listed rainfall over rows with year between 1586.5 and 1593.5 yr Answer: 179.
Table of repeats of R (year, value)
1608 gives 183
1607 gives 177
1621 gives 177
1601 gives 188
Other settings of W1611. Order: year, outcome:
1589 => 183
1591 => 181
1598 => 183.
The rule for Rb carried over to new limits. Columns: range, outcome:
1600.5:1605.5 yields 188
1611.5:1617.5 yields 187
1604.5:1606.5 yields 181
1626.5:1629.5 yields 170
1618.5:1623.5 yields 182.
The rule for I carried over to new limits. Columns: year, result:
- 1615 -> 180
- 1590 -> 184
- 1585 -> 184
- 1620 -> 177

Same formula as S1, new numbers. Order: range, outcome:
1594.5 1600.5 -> 181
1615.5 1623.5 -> 177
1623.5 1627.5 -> 170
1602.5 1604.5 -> 182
